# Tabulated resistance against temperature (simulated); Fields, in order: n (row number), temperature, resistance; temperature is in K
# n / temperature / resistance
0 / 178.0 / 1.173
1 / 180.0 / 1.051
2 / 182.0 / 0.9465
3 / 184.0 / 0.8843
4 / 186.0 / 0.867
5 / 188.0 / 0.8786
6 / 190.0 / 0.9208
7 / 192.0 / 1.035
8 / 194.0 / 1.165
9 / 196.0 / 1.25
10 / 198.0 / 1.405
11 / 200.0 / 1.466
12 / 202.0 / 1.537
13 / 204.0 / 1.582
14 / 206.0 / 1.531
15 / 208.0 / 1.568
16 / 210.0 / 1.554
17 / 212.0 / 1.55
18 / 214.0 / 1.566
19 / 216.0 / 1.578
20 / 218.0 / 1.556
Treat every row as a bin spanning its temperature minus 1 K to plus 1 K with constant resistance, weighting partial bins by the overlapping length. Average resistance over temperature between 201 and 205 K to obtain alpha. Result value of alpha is 1.56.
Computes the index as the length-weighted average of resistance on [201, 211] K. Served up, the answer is 1.55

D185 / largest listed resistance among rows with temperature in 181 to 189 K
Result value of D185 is 0.9465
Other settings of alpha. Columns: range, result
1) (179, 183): 0.999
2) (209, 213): 1.55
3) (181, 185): 0.915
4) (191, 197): 1.15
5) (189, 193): 0.978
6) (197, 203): 1.47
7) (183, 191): 0.888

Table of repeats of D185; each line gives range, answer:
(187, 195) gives 1.165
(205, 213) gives 1.568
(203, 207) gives 1.582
